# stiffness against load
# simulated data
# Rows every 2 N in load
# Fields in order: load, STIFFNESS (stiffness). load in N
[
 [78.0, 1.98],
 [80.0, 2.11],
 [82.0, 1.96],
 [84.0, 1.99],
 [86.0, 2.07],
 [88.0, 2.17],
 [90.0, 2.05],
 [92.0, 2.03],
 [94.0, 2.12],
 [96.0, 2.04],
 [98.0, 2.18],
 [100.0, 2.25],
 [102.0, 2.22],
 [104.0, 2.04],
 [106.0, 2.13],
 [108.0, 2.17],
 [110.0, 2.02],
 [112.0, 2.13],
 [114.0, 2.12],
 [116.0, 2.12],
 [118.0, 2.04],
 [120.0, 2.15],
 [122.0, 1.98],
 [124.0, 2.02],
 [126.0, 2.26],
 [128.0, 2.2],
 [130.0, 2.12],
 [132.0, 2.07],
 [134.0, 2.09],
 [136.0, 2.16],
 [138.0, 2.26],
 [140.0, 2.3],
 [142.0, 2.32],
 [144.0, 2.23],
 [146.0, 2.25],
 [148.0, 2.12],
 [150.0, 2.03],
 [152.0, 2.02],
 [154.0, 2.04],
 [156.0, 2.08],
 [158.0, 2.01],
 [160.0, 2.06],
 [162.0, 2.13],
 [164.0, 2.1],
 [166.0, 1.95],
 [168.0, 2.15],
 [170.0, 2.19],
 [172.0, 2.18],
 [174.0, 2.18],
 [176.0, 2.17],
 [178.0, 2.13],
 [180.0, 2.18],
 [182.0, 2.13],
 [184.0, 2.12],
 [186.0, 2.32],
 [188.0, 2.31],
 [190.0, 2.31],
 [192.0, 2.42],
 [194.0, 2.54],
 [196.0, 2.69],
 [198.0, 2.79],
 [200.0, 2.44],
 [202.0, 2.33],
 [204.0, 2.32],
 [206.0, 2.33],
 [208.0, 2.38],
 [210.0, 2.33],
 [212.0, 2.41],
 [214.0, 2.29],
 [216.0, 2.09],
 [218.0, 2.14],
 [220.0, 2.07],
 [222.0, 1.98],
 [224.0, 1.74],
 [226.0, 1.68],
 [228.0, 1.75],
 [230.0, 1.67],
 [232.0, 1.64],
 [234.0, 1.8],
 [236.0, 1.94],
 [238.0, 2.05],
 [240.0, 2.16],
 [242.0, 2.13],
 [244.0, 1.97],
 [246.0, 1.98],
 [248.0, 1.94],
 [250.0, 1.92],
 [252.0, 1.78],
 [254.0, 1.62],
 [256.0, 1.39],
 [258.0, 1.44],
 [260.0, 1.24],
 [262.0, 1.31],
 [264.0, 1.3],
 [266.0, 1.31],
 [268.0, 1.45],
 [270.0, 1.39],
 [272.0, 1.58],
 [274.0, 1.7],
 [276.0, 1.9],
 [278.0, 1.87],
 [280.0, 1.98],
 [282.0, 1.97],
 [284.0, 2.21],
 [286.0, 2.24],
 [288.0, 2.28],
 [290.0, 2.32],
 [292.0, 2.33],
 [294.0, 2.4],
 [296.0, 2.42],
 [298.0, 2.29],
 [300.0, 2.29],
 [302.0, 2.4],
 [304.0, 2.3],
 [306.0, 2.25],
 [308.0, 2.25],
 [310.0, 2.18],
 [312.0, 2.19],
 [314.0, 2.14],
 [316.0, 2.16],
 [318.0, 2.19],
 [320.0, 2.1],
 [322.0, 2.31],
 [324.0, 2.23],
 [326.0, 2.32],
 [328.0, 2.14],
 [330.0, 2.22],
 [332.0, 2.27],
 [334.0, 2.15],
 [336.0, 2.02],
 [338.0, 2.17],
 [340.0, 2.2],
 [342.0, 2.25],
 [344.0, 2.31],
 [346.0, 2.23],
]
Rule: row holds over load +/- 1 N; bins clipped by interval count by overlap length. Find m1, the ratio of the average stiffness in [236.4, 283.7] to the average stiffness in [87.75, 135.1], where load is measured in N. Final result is 0.8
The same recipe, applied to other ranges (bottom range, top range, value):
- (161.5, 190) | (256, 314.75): 0.90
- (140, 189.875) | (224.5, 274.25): 0.78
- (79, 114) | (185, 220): 1.13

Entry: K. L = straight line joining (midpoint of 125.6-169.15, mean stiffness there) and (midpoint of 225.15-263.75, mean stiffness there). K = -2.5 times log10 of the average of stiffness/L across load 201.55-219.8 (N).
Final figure -0.21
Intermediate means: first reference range 2.13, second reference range 1.75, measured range 2.28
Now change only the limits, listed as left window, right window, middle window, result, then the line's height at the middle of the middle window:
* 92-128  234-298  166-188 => -0.09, 2.01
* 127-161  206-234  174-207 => -0.14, 2.06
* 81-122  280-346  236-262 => 0.22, 2.19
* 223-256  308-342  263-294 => 0.08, 2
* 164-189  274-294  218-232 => 0.17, 2.14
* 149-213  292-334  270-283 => 0.24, 2.25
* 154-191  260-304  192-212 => -0.17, 2.09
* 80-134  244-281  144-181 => -0.10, 1.93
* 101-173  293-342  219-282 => 0.25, 2.19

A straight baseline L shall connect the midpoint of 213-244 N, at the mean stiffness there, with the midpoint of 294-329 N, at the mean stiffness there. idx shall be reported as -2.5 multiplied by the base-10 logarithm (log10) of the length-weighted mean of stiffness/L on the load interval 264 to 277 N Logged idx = 0.34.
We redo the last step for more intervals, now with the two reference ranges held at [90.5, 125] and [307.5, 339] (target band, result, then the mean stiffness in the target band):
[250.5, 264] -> 0.420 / 1.47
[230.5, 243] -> 0.113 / 1.94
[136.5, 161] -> -0.013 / 2.14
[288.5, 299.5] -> -0.081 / 2.35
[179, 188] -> -0.034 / 2.2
